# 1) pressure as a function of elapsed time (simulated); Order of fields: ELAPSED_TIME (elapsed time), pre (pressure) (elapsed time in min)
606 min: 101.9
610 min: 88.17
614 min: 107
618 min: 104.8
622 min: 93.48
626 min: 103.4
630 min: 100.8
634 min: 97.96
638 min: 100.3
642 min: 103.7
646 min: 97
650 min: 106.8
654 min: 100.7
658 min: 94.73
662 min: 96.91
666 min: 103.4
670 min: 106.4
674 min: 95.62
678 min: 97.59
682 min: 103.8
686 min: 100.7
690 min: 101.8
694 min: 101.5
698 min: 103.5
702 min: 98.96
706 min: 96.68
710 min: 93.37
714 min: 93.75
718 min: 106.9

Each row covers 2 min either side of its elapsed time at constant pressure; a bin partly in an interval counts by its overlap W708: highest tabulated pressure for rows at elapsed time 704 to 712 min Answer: 96.68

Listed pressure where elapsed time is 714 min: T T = 93.75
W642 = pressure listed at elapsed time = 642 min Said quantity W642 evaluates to 103.7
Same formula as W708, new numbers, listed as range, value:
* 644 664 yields 106.8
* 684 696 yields 101.8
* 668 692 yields 106.4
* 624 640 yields 103.4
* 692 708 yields 103.5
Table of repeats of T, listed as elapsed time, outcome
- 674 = 95.62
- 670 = 106.4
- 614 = 107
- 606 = 101.9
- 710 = 93.37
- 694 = 101.5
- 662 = 96.91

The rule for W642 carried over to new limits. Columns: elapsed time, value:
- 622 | 93.48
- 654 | 100.7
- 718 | 106.9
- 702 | 98.96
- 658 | 94.73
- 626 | 103.4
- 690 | 101.8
